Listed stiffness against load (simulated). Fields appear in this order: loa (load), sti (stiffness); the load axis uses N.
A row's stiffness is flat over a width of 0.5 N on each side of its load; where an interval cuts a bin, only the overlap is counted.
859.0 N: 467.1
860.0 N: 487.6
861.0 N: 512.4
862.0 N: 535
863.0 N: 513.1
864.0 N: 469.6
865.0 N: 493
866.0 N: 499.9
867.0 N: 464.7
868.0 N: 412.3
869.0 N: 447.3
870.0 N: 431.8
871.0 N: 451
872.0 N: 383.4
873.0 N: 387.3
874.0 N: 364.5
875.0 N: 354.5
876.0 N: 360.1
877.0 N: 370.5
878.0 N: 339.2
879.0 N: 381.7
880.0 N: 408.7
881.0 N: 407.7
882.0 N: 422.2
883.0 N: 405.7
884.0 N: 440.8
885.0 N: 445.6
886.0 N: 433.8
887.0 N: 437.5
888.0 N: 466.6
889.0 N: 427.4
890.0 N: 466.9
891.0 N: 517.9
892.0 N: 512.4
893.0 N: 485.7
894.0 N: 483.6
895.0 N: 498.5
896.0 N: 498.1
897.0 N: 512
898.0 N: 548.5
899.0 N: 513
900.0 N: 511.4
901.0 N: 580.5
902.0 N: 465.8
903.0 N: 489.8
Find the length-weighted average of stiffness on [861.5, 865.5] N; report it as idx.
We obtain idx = 503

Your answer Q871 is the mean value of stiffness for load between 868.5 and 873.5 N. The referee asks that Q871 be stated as 420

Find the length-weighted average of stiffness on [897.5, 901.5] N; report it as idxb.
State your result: 538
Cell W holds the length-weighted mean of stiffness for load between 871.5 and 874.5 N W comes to 378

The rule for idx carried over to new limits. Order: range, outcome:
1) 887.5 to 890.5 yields 454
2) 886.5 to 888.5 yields 452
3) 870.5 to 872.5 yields 417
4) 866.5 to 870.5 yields 439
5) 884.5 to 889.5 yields 442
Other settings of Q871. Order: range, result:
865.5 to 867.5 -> 482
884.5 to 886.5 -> 440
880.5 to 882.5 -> 415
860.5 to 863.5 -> 520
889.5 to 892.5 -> 499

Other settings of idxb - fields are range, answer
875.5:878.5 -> 357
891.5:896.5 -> 496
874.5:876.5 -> 357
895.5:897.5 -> 505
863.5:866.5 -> 488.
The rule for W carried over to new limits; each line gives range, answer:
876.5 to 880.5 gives 375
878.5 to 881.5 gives 399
